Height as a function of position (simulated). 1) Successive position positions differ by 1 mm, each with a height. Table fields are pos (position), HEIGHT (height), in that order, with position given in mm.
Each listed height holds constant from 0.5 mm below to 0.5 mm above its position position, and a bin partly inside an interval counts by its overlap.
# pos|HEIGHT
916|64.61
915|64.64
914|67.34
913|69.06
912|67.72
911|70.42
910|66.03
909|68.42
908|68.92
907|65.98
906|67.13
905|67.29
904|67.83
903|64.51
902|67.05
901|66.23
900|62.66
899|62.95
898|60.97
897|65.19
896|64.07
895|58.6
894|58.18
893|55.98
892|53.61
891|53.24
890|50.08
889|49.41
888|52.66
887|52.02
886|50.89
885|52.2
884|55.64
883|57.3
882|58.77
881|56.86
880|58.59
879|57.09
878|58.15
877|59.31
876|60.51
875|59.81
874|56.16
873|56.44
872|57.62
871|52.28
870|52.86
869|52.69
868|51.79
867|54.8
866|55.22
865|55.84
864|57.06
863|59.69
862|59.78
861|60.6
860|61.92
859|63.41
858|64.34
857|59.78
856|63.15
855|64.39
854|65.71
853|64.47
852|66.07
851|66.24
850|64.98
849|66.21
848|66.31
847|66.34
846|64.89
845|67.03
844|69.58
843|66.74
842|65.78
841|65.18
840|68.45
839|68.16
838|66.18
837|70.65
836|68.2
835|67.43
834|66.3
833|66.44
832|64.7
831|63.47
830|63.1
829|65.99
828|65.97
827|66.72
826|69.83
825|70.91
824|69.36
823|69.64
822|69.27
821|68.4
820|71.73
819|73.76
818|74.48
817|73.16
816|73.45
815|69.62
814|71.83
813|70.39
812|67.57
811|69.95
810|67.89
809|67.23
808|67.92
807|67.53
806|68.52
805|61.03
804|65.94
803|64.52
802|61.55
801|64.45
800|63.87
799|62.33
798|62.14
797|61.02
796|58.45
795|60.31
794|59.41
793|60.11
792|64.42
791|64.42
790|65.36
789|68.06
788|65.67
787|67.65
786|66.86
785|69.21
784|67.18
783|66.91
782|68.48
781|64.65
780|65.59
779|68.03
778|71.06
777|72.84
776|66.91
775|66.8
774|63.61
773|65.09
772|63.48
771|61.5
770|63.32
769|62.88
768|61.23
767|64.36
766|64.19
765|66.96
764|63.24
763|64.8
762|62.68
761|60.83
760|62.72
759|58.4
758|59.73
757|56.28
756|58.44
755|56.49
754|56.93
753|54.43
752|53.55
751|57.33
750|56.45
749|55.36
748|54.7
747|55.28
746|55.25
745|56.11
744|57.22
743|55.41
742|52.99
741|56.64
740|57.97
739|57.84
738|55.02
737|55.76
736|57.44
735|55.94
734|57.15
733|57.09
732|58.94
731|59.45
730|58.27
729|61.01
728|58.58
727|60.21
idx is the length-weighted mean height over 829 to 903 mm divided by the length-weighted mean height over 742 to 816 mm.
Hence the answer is 0.96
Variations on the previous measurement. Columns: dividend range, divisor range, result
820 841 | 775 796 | 1.02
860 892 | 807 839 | 0.81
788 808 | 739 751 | 1.14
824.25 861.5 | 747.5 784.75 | 1.06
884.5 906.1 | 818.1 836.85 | 0.87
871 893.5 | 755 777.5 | 0.88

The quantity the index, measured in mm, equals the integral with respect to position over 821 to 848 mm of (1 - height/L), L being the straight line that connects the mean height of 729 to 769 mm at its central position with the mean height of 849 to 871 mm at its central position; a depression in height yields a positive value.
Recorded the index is -3.4 mm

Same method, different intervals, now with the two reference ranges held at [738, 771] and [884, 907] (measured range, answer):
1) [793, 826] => -4.5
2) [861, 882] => 0.9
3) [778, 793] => -2.0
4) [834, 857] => -2.8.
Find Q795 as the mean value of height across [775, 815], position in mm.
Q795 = 65.9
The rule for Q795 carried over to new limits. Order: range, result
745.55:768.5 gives 59.1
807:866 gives 66.5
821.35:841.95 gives 67.3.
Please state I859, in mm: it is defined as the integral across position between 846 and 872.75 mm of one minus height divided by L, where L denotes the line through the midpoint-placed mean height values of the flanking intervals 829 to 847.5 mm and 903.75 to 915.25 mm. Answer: 2.5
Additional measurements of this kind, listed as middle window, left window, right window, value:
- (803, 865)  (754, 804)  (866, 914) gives -5.0 mm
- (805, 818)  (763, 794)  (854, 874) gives -1.4 mm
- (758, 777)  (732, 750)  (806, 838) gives -1.1 mm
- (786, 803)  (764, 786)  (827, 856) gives 0.7 mm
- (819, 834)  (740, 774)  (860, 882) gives -2.5 mm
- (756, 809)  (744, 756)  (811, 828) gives -1.5 mm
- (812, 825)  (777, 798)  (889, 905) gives -1.5 mm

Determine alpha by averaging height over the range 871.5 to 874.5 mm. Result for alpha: 56.7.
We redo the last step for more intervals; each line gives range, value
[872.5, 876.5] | 58.2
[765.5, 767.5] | 64.3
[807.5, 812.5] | 68.1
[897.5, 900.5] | 62.2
